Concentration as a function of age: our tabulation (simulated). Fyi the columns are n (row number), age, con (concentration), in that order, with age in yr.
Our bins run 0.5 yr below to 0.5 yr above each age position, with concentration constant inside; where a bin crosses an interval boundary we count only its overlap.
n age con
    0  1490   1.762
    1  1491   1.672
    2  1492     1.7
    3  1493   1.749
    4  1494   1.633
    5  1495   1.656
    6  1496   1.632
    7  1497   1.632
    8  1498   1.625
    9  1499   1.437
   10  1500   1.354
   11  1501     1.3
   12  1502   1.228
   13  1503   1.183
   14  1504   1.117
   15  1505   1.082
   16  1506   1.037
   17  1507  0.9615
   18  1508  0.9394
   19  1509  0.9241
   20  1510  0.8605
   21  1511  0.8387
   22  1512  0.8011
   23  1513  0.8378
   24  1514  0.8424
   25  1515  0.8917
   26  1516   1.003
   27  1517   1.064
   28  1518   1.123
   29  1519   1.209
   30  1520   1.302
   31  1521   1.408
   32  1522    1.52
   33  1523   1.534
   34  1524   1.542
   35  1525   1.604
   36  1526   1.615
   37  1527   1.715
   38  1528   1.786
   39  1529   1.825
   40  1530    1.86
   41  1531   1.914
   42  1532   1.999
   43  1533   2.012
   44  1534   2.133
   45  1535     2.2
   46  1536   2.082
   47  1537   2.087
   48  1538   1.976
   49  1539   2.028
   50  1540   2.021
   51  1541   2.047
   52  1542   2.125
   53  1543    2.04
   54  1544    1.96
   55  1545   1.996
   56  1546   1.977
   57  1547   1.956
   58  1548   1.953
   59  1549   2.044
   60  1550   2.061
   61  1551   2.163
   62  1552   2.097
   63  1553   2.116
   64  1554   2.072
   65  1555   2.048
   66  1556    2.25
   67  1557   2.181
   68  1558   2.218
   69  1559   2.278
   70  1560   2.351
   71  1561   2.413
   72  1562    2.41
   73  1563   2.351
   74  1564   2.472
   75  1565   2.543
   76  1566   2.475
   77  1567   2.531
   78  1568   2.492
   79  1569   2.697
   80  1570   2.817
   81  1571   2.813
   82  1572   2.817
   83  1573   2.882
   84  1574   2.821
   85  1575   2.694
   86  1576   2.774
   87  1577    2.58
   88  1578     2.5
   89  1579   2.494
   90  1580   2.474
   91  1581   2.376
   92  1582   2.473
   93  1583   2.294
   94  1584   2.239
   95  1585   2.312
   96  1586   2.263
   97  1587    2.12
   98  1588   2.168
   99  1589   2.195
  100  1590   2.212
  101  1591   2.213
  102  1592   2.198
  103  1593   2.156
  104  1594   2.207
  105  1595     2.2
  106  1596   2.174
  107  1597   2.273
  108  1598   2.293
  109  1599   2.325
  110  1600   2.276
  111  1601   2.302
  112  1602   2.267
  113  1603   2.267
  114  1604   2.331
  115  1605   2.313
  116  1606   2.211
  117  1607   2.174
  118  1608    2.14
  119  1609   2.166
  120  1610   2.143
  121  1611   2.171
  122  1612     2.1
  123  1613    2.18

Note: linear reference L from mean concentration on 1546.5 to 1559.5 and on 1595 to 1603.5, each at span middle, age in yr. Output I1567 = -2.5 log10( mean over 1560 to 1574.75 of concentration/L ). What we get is -0.202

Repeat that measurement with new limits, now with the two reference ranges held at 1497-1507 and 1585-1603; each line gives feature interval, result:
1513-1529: 0.10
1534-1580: -0.24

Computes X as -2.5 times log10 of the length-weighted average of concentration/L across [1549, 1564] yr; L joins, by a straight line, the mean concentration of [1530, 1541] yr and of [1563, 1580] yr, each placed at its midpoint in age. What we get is 0.080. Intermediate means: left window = 2.04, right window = 2.64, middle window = 2.22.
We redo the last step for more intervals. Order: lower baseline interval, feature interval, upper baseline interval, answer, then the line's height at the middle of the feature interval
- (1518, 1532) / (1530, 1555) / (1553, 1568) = -0.05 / 1.96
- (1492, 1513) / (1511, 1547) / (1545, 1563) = 0.06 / 1.72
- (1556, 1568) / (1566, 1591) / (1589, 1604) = -0.08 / 2.32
